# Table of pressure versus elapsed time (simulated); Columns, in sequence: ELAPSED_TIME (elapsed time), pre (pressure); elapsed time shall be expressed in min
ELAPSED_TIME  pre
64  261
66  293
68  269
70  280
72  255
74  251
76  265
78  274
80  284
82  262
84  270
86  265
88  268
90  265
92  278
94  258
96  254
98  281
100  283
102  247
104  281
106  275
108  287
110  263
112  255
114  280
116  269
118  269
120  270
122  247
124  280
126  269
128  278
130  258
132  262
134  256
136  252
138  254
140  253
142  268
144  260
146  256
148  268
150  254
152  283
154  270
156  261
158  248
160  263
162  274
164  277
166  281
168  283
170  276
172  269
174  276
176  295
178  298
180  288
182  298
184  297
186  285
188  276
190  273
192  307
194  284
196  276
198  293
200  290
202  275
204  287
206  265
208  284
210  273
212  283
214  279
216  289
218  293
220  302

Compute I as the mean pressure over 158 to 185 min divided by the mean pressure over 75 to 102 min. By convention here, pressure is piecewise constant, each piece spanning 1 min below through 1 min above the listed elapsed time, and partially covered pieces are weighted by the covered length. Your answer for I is 1.05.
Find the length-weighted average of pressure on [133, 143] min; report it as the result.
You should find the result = 257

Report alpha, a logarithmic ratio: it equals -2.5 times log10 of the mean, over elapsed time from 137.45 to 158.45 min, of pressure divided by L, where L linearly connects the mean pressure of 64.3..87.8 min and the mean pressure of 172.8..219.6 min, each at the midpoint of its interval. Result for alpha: 0.069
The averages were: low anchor 269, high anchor 286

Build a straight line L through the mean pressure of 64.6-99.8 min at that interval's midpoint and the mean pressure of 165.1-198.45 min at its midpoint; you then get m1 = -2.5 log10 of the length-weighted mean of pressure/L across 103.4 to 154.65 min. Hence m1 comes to 0.04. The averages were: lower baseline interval 269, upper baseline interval 285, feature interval 266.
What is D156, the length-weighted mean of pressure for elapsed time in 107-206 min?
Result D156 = 273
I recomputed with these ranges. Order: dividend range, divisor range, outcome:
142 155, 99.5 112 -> 0.98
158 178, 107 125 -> 1.03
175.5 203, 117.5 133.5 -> 1.08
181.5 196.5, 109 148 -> 1.09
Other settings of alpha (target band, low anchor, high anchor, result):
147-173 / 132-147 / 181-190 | 0.00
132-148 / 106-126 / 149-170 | 0.05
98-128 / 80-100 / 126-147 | -0.02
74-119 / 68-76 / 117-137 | -0.02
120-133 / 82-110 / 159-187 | 0.04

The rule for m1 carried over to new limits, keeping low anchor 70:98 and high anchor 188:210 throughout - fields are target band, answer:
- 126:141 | 0.06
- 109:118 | 0.01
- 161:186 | -0.02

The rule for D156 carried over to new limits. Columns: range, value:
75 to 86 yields 270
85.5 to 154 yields 266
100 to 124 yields 269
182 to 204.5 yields 286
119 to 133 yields 266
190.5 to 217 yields 283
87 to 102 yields 268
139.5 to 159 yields 262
